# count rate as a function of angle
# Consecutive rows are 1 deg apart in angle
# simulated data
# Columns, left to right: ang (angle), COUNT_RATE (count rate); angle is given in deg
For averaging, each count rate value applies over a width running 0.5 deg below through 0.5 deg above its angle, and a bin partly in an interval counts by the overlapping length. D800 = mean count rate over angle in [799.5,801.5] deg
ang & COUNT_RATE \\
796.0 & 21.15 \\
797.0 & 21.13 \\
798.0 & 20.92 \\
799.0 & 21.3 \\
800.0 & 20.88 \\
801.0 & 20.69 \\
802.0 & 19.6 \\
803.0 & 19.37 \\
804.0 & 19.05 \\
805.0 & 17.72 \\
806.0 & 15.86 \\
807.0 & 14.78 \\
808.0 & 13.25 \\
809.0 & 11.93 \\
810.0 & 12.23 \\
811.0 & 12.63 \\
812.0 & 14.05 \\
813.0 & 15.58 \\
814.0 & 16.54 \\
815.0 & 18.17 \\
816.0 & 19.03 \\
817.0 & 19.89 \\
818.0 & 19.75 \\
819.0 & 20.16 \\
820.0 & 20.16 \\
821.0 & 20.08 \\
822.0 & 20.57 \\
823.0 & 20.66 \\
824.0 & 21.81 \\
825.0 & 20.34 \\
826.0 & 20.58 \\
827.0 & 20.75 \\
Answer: 20.8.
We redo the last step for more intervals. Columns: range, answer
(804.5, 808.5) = 15.4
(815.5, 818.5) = 19.6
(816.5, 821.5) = 20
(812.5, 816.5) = 17.3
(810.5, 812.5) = 13.3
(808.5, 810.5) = 12.1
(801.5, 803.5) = 19.5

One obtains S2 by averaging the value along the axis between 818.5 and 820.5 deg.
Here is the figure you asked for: 20.2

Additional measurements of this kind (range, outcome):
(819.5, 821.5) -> 20.1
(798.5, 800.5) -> 21.1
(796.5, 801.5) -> 21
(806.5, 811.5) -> 13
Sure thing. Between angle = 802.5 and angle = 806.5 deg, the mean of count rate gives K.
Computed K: 18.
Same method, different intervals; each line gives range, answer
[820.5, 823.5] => 20.4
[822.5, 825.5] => 20.9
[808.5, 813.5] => 13.3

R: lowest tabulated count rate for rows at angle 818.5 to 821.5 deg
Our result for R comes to 20.08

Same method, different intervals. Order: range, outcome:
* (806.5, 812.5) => 11.93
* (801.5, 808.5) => 13.25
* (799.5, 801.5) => 20.69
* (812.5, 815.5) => 15.58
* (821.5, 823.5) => 20.57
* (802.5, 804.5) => 19.05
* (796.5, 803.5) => 19.37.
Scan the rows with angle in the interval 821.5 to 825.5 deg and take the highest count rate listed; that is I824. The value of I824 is 21.81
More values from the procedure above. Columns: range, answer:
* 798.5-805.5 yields 21.3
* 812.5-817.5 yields 19.89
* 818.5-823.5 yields 20.66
